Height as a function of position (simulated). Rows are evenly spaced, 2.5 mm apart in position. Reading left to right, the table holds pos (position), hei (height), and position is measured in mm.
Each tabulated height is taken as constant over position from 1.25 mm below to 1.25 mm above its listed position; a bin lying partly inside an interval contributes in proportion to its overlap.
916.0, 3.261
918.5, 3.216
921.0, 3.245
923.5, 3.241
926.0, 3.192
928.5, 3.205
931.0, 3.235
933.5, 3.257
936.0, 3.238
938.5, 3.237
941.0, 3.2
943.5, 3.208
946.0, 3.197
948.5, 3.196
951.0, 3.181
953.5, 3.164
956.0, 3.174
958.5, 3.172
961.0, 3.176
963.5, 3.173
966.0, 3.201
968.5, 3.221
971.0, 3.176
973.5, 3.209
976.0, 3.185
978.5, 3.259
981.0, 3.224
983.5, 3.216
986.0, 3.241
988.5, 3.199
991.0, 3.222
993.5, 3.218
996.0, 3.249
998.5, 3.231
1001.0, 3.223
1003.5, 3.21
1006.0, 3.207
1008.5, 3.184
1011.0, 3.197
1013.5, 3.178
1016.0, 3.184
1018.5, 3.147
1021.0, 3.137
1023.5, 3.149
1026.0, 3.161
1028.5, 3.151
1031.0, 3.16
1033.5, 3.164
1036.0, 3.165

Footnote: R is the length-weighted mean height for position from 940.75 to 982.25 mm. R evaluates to 3.19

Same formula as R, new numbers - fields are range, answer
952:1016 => 3.2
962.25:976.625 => 3.19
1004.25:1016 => 3.19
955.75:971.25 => 3.19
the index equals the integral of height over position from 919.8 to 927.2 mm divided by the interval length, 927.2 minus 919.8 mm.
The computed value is 3.23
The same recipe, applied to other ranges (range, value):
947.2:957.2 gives 3.18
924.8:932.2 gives 3.21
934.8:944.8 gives 3.22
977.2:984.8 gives 3.23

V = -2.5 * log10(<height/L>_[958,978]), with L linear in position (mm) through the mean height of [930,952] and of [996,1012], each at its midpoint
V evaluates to 0.01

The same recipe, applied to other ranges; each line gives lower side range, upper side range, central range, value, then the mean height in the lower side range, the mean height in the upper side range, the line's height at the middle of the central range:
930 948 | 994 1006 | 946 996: 0.01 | 3.22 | 3.23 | 3.22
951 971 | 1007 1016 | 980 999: -0.01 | 3.18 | 3.19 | 3.18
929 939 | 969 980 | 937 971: 0.01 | 3.24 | 3.21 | 3.22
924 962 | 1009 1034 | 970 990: -0.01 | 3.2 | 3.16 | 3.18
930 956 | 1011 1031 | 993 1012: -0.01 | 3.21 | 3.16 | 3.17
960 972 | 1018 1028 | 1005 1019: -0.01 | 3.19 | 3.15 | 3.16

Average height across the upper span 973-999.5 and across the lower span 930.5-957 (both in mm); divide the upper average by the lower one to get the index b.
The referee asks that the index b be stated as 1.00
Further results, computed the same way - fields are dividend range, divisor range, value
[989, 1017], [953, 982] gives 1.00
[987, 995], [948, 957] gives 1.01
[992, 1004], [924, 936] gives 1.00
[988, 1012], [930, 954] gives 1.00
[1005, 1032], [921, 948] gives 0.98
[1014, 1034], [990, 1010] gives 0.98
